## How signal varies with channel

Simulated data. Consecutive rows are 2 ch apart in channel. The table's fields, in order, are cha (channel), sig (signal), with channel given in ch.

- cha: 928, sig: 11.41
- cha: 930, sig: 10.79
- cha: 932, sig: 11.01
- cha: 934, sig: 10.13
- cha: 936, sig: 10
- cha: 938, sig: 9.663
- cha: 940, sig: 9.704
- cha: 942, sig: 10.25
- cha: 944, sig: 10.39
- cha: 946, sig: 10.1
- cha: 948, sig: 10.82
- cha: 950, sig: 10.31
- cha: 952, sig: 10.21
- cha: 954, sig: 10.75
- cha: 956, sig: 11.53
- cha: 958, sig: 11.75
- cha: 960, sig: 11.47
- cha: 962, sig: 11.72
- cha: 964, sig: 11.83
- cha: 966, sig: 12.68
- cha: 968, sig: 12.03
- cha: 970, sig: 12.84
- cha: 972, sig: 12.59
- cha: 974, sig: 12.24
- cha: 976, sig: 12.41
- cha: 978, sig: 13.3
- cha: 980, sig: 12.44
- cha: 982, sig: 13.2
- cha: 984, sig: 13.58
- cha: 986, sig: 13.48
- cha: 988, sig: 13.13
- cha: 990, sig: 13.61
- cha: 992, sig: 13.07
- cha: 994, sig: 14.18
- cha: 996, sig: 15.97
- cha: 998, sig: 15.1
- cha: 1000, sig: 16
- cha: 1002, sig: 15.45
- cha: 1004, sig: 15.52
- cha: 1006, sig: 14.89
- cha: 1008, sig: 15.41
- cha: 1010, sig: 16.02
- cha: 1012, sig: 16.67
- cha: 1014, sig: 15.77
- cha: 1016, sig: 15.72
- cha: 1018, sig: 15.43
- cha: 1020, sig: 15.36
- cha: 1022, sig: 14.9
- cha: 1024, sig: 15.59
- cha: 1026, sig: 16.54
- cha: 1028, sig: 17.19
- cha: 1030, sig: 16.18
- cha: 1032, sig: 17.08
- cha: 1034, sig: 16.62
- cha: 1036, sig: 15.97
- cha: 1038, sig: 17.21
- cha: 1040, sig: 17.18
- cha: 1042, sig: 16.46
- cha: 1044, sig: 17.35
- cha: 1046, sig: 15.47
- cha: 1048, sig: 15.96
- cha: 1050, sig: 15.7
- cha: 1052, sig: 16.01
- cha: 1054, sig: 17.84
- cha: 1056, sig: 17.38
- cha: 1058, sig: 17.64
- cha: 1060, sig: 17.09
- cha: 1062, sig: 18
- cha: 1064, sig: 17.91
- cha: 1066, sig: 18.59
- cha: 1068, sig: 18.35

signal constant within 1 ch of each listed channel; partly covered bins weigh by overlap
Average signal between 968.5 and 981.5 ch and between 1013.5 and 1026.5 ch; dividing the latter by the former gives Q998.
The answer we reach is 1.23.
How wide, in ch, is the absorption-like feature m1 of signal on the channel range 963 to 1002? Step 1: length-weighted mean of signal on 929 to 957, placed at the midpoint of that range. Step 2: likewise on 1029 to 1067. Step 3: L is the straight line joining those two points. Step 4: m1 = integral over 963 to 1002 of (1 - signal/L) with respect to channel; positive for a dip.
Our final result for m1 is -1.6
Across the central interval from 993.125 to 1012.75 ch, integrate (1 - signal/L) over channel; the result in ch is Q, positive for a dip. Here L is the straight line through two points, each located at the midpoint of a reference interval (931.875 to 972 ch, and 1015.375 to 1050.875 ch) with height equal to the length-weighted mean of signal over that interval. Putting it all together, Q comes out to -1.7 ch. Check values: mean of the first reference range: 11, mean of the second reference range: 16.2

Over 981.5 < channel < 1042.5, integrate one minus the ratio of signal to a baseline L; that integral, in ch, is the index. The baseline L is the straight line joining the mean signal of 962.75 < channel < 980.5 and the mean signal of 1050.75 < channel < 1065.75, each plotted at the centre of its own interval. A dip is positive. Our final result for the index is -2.7 ch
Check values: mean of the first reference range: 12.5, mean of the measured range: 15.4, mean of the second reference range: 17.4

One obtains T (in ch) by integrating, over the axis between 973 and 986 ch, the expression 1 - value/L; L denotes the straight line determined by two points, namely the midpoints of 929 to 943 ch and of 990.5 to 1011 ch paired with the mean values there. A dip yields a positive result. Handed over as 0.59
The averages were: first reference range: 10.2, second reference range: 15.1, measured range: 12.9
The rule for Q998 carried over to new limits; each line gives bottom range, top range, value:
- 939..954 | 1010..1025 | 1.52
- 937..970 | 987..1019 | 1.37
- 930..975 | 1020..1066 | 1.51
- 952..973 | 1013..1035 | 1.35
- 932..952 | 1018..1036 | 1.58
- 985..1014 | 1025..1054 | 1.11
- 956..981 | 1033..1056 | 1.35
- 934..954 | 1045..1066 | 1.67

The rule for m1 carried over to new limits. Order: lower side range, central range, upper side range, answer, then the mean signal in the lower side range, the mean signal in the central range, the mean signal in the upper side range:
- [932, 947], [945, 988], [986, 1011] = 0.9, 10.1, 12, 14.8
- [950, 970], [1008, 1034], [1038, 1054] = -1.7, 11.6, 16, 16.5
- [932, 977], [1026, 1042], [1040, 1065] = -0.9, 11.2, 16.7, 16.9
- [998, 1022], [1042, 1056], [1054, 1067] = 0.7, 15.6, 16.5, 17.8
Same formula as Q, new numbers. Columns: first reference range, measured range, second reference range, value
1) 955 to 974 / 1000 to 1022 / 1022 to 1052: -1.2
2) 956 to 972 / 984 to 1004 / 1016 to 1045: -0.7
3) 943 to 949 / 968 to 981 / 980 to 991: -0.1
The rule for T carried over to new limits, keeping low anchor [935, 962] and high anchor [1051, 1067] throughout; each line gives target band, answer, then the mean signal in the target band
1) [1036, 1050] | 0.04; 16.5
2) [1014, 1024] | -0.26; 15.4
